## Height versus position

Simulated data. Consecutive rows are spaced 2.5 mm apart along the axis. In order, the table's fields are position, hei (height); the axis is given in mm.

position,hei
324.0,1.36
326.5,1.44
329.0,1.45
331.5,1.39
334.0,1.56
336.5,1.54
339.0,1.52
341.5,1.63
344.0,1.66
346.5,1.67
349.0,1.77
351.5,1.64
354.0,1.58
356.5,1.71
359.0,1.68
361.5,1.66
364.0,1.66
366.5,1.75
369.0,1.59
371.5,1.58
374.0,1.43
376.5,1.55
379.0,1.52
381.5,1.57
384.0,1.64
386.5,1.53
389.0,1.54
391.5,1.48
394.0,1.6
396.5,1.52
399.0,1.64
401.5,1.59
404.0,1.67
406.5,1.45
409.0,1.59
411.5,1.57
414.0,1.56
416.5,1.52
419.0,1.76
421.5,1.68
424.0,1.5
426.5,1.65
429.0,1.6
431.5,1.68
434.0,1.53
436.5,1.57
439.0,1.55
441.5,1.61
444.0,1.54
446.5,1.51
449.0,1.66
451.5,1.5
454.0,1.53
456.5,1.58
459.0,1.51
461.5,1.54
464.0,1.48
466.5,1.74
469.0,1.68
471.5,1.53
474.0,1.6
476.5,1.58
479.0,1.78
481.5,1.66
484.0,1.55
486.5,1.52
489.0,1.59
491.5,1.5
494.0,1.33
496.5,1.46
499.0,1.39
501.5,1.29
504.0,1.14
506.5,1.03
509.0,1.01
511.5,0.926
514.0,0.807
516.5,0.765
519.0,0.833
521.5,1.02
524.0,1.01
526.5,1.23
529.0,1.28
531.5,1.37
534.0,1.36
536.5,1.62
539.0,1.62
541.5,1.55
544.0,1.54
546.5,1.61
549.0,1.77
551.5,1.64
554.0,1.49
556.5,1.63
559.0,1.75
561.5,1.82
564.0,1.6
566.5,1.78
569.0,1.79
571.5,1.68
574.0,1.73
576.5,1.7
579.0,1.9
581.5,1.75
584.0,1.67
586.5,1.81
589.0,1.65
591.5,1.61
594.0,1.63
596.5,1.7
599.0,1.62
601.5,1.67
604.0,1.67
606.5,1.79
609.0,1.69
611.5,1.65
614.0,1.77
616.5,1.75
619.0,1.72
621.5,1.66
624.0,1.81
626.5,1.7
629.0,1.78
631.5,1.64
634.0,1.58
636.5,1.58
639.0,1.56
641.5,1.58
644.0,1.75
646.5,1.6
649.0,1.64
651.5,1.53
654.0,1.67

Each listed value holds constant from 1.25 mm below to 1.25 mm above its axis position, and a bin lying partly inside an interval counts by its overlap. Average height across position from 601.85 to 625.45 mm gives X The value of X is 1.72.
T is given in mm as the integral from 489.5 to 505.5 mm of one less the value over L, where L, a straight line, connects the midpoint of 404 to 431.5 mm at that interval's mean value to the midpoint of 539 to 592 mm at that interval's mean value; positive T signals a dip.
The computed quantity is 2.8 mm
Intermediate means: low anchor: 1.6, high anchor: 1.69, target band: 1.36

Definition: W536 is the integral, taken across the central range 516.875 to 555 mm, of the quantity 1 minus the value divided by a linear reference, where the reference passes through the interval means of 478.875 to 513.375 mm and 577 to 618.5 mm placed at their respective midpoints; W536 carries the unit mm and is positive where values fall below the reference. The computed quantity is 2.9 mm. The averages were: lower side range 1.35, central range 1.38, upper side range 1.71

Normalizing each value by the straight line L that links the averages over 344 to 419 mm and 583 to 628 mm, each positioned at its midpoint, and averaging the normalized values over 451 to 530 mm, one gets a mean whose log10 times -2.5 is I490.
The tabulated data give 0.21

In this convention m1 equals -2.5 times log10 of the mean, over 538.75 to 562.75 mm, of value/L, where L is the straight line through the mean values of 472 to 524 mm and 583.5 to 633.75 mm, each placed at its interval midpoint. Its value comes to -0.112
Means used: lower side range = 1.29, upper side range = 1.7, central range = 1.64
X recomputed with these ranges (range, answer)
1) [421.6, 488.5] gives 1.59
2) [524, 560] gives 1.51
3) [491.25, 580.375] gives 1.42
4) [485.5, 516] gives 1.24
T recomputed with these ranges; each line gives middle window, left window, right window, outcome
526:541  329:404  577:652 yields 2.0 mm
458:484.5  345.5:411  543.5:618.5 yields 0.6 mm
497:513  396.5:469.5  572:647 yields 4.8 mm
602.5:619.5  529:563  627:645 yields -1.0 mm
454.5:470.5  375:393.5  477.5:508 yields -1.3 mm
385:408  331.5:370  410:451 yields 0.7 mm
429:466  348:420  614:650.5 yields 1.2 mm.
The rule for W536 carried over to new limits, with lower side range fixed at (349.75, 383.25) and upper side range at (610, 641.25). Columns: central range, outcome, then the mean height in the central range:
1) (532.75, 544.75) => 0.86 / 1.54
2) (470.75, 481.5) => 0.06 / 1.63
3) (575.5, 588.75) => -0.71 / 1.76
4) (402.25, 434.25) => 0.53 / 1.6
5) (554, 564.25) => -0.13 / 1.68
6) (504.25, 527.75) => 9.74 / 0.967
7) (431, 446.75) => 0.60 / 1.57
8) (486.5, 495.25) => 0.88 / 1.48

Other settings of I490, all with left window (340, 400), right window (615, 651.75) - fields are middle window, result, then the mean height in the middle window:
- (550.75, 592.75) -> -0.04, 1.71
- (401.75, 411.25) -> 0.03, 1.57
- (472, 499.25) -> 0.06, 1.55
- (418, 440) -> 0.01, 1.61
